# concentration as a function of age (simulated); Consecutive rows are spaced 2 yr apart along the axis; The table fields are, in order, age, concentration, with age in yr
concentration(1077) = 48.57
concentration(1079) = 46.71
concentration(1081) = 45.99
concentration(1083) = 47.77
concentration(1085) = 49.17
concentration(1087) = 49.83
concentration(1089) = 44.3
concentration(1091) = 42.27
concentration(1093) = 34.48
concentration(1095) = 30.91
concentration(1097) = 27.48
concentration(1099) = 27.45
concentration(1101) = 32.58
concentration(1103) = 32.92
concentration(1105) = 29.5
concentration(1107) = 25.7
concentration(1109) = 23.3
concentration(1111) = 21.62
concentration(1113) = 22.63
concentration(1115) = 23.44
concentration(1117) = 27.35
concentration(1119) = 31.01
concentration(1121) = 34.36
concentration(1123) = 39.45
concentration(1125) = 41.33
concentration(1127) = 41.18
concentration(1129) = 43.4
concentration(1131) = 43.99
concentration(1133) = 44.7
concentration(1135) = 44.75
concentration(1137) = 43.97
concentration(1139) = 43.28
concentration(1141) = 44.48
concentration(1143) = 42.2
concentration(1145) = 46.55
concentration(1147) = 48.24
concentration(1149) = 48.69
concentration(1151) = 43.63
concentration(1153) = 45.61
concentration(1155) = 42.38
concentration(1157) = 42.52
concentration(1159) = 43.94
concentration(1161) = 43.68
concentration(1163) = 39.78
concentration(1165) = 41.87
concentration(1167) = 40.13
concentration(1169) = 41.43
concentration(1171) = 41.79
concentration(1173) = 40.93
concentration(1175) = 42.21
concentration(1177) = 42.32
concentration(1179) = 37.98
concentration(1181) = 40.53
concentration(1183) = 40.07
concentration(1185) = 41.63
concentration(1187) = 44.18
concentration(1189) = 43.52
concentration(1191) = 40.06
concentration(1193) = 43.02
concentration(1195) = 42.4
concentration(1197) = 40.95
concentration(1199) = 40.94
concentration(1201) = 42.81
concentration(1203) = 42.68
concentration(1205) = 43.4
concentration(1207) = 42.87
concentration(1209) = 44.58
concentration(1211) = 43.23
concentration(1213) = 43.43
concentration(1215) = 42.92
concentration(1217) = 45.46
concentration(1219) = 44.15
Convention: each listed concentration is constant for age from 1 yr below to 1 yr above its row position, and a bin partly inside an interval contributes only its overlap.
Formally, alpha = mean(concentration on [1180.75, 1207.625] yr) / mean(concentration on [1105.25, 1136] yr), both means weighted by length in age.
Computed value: 1.2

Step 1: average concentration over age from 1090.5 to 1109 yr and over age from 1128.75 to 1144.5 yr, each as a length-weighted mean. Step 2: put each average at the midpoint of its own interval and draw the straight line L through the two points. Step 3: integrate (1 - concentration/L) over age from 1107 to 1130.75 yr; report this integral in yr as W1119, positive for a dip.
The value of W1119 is 3.9 yr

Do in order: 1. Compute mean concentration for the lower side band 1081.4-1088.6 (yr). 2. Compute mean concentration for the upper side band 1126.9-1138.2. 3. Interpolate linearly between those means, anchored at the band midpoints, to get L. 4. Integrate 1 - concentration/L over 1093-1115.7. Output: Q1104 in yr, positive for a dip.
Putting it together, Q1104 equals 9.3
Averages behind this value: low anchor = 48.3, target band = 27.4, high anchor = 43.9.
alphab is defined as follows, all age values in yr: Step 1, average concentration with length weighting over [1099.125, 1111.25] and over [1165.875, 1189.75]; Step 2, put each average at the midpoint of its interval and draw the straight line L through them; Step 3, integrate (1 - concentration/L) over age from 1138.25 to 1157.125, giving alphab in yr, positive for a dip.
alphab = -4.8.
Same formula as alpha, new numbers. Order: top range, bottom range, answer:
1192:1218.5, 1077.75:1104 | 1.09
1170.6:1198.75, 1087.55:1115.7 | 1.37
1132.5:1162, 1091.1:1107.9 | 1.45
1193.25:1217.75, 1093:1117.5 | 1.57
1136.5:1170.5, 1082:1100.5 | 1.12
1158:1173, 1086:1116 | 1.34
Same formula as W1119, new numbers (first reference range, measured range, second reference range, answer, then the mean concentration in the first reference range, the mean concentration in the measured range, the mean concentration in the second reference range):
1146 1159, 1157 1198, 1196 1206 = 1.81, 45.1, 41.6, 42.2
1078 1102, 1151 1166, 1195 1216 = -0.46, 39.9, 42.9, 42.8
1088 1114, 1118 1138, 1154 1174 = -3.08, 30.4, 40.8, 41.8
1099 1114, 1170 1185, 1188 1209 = -0.79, 26.9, 40.9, 42.4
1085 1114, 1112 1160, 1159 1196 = -4.82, 32.4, 40.5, 41.6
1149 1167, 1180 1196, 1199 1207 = 0.34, 43.1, 41.9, 42.7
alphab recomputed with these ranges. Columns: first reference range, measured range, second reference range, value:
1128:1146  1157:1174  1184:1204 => 0.6 yr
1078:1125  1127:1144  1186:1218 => -2.9 yr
